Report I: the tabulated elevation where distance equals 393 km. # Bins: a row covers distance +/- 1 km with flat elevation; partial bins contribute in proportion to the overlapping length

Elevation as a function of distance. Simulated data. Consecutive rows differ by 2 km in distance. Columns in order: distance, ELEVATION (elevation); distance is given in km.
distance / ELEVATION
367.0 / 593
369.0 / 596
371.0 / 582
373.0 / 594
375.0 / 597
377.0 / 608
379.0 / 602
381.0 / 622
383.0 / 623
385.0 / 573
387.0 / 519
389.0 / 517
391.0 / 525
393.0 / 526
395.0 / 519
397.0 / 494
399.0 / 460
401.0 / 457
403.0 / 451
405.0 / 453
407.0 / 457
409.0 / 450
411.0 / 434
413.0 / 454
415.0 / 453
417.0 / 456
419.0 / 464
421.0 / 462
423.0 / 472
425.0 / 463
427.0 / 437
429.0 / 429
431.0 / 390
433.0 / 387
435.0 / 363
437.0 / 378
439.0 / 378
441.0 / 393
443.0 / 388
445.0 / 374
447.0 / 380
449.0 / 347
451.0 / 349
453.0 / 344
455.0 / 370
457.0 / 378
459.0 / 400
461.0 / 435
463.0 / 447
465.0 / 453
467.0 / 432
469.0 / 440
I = 526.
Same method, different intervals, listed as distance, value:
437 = 378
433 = 387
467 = 432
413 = 454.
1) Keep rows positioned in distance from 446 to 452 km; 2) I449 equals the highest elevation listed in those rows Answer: 380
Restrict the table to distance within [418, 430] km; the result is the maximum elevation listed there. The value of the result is 472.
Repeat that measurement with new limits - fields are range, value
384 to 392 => 573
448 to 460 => 400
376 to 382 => 622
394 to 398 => 519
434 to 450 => 393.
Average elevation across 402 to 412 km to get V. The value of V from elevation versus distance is 449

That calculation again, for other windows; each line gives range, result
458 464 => 427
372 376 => 596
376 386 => 606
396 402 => 470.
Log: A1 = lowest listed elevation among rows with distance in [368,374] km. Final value 582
